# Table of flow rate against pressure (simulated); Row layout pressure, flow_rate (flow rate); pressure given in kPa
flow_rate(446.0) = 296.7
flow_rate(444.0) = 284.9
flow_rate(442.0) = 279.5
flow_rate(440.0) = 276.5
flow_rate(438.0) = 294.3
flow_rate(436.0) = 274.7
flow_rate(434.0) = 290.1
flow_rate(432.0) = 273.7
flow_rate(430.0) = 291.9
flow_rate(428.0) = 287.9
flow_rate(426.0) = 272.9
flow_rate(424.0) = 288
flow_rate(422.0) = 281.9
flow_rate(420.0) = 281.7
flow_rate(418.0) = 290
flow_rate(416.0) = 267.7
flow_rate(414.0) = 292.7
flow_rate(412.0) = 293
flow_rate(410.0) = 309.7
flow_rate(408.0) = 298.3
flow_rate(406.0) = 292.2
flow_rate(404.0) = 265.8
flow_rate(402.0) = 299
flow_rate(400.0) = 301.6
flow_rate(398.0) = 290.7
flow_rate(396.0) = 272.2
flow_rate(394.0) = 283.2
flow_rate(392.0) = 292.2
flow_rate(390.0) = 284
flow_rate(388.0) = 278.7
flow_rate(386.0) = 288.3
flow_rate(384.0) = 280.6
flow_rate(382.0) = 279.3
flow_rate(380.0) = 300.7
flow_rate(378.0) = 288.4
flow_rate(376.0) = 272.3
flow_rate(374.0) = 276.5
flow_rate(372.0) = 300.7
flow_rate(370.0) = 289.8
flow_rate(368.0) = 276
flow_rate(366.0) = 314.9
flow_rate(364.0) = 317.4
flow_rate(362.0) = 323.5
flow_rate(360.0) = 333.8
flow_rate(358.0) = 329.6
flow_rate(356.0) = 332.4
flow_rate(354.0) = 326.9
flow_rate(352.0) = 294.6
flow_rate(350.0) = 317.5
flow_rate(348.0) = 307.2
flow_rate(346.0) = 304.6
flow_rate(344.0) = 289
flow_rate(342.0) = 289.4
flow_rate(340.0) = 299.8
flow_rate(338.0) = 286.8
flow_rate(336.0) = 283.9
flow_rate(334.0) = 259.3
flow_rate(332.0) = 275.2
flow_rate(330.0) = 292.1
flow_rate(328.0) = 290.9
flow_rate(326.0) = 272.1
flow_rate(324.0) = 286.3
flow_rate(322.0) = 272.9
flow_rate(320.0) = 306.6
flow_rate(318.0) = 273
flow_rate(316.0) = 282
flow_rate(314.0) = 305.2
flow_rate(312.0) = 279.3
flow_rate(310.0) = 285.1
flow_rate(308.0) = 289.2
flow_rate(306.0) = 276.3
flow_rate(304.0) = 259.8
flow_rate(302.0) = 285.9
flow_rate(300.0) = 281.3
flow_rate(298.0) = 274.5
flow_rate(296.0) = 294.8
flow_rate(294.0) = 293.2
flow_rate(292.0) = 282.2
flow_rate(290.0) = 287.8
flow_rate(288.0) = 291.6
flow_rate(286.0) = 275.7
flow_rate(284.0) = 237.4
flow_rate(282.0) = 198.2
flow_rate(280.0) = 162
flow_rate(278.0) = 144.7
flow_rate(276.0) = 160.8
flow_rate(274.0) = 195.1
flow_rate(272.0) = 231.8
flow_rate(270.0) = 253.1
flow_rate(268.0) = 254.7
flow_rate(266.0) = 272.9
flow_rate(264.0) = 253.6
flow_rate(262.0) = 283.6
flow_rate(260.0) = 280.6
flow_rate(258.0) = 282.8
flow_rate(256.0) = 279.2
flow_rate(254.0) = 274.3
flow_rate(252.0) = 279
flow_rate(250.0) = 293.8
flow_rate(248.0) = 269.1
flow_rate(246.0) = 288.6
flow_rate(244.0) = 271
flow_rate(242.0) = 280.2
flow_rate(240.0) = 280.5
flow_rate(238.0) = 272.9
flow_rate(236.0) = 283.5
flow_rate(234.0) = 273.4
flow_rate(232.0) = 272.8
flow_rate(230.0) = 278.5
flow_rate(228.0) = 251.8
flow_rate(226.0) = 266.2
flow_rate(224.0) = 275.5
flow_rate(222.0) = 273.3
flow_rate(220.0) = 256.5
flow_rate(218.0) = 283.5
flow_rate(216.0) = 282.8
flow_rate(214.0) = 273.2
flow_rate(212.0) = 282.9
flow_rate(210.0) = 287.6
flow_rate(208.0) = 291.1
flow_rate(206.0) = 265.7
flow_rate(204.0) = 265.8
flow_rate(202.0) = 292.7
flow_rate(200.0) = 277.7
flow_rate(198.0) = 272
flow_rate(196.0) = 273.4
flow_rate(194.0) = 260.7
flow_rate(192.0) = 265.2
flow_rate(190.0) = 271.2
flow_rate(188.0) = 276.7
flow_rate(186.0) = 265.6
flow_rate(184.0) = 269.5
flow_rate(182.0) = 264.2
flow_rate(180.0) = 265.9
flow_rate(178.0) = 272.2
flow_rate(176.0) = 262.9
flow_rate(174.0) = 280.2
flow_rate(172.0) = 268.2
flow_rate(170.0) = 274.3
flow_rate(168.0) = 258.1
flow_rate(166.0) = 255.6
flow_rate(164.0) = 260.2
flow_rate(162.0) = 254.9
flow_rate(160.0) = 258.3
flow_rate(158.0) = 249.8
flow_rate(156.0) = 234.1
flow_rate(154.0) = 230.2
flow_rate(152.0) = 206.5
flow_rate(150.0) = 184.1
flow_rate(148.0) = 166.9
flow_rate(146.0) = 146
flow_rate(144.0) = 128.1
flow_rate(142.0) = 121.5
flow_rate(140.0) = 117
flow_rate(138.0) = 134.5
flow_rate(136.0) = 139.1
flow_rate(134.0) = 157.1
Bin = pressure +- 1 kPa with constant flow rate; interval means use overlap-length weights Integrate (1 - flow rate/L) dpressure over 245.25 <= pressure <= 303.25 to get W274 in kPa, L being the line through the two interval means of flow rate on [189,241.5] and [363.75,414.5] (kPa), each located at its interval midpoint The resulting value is 4.6 kPa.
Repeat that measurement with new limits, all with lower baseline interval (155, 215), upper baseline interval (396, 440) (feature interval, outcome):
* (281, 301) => 0.4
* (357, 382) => -1.6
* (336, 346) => -0.4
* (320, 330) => -0.2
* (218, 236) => 0.1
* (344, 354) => -0.9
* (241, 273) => 0.3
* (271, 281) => 3.5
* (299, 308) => 0.0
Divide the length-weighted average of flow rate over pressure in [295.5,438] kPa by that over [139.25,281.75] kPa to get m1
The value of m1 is 1.2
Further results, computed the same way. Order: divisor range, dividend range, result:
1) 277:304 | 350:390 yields 1.18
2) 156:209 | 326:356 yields 1.10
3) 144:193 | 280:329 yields 1.13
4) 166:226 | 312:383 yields 1.09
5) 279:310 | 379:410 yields 1.08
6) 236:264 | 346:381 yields 1.10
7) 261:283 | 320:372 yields 1.36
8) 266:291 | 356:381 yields 1.34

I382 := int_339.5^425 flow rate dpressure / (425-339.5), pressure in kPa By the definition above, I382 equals 295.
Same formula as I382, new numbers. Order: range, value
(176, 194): 268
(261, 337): 263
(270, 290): 217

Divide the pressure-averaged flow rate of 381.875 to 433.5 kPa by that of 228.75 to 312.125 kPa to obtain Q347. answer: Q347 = 1.09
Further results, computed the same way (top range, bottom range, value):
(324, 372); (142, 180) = 1.30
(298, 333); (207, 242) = 1.03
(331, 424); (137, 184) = 1.32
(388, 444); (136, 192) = 1.26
